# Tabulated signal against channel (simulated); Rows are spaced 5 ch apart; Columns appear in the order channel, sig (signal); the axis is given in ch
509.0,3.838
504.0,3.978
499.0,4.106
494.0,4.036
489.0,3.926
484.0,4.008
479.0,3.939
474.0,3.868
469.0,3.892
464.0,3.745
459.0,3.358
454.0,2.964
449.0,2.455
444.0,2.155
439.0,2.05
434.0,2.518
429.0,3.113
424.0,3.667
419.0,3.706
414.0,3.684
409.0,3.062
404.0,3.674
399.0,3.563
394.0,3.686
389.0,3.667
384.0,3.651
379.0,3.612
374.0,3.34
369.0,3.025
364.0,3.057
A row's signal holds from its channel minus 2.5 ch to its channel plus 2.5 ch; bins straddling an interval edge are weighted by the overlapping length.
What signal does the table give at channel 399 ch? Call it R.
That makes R 3.563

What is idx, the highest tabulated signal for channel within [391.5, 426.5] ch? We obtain 3.706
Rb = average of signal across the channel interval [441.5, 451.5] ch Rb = 2.3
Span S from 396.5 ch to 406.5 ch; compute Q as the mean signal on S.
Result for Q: 3.62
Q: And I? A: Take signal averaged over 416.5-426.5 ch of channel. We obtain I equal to 3.69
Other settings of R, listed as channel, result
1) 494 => 4.036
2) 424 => 3.667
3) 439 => 2.05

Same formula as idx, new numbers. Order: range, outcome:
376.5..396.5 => 3.686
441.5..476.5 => 3.892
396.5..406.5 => 3.674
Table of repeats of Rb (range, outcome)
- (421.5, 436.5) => 3.1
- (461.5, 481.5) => 3.86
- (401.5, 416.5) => 3.47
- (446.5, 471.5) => 3.28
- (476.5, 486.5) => 3.97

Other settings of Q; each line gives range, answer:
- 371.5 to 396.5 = 3.59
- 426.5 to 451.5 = 2.46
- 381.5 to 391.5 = 3.66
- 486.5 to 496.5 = 3.98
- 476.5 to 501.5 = 4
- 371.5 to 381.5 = 3.48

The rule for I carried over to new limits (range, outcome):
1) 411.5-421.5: 3.7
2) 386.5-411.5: 3.53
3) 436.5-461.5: 2.6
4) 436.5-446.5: 2.1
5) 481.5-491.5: 3.97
